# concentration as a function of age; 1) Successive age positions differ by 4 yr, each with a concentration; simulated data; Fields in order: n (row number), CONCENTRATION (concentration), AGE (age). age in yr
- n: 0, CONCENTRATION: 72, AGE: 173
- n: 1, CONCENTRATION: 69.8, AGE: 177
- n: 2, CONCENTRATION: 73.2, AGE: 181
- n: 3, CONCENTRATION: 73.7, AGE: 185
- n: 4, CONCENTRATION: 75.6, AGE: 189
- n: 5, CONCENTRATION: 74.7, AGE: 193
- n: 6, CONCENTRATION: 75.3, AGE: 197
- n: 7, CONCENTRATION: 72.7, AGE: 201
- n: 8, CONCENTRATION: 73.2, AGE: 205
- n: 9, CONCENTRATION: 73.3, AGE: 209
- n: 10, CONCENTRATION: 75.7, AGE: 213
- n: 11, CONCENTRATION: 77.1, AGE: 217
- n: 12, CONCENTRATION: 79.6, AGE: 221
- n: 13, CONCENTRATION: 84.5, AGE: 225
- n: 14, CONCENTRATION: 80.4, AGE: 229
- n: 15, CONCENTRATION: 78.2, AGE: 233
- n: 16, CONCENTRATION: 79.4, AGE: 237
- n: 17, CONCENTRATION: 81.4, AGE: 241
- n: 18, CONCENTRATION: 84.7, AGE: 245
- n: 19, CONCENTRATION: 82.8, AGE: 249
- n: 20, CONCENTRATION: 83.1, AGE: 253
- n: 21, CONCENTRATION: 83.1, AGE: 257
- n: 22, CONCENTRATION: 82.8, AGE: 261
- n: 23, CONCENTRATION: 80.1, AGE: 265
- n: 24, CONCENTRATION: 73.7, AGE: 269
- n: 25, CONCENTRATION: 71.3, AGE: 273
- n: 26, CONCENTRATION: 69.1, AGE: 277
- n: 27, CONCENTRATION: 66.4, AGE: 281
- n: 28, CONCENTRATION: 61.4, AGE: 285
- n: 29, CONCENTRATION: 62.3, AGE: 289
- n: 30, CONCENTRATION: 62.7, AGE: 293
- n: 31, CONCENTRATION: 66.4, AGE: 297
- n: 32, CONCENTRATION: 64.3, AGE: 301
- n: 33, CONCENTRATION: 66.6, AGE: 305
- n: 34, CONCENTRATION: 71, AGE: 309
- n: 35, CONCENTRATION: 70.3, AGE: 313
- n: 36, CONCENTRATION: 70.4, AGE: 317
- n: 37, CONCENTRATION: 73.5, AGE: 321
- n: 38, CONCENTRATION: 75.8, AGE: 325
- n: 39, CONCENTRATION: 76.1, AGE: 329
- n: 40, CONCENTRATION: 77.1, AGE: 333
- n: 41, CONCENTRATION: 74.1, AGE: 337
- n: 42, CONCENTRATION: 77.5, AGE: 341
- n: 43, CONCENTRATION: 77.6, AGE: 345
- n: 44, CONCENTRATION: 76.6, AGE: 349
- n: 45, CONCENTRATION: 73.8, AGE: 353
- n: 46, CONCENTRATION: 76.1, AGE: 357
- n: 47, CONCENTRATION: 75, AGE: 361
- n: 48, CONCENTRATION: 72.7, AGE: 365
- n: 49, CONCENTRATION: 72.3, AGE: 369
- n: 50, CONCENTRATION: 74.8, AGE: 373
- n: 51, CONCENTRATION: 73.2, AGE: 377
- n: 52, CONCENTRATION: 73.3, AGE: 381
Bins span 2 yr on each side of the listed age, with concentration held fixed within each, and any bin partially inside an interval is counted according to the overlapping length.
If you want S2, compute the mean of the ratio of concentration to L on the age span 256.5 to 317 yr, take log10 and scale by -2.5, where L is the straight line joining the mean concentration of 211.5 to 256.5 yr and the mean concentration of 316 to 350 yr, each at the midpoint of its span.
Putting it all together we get 0.12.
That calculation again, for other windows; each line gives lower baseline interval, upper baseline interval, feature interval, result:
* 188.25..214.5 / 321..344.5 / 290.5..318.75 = 0.13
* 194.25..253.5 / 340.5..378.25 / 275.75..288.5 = 0.18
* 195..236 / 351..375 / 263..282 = 0.05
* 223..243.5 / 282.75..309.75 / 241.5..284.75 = -0.06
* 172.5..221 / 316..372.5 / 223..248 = -0.10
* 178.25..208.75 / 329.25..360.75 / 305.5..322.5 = 0.07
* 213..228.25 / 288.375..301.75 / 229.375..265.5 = -0.11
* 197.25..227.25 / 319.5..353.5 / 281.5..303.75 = 0.19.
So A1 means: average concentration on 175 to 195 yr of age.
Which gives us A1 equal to 73.4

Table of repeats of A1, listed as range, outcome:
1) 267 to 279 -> 71.4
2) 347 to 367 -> 74.8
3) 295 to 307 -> 65.8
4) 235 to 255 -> 82.3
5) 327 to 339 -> 75.8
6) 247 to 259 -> 83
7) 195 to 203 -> 74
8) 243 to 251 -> 83.8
